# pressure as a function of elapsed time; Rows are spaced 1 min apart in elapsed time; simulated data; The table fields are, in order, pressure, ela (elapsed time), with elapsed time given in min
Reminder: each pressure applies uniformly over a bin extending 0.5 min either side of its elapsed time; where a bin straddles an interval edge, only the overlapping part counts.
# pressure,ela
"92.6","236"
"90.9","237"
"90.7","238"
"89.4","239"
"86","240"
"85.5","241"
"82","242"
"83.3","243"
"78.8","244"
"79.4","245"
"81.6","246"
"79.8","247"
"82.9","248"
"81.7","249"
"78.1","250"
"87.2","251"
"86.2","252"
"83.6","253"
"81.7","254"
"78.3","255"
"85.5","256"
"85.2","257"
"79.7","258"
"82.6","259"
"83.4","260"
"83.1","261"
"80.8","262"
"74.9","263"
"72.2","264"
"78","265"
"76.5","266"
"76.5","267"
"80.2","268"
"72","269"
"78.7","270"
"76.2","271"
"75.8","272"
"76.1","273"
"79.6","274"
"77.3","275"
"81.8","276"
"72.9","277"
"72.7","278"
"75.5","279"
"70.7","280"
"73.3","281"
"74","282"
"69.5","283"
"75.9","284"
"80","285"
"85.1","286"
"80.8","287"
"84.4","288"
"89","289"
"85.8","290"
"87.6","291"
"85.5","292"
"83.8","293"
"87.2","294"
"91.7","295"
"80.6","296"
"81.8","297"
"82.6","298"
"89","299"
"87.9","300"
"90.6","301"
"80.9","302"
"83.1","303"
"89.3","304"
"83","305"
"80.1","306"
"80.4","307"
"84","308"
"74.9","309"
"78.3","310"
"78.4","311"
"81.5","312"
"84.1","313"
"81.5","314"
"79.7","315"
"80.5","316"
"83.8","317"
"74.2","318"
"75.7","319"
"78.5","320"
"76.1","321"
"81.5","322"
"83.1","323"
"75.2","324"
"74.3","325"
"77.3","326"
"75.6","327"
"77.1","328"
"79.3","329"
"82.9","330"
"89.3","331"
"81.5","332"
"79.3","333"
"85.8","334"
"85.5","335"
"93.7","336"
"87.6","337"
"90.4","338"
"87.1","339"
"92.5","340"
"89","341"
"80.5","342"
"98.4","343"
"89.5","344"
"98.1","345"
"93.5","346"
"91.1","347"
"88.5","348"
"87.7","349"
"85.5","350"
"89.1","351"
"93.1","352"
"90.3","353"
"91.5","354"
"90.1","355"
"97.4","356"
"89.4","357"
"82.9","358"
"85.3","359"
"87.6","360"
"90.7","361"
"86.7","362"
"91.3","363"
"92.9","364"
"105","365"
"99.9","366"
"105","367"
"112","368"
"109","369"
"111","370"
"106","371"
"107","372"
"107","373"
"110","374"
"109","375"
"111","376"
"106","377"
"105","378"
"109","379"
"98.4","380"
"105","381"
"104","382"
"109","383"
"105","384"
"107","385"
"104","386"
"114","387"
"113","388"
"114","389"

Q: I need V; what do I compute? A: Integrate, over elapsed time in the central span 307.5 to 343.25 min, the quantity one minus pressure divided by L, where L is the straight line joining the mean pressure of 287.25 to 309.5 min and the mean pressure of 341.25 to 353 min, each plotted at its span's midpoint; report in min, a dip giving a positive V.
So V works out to 2.4 min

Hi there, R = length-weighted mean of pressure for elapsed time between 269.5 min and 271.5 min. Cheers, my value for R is 77.5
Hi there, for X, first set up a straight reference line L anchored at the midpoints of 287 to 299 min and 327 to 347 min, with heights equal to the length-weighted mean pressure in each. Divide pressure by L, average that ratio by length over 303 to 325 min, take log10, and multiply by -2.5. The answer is 0.080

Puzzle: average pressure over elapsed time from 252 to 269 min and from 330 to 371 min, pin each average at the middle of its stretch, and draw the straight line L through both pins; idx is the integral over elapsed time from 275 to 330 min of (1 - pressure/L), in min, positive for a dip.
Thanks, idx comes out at 3.2 min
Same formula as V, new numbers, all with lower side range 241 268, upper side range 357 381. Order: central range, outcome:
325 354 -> 2.7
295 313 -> 1.3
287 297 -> 0.2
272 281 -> 1.0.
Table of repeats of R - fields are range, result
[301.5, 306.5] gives 83.3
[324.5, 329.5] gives 76.7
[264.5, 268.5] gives 77.8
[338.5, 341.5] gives 89.5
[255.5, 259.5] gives 83.2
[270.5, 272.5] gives 76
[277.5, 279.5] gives 74.1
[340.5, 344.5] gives 89.3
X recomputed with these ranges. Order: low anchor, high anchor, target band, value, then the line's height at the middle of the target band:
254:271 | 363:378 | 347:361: 0.143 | 102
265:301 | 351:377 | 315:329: 0.141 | 88.9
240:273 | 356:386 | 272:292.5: 0.085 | 85.1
